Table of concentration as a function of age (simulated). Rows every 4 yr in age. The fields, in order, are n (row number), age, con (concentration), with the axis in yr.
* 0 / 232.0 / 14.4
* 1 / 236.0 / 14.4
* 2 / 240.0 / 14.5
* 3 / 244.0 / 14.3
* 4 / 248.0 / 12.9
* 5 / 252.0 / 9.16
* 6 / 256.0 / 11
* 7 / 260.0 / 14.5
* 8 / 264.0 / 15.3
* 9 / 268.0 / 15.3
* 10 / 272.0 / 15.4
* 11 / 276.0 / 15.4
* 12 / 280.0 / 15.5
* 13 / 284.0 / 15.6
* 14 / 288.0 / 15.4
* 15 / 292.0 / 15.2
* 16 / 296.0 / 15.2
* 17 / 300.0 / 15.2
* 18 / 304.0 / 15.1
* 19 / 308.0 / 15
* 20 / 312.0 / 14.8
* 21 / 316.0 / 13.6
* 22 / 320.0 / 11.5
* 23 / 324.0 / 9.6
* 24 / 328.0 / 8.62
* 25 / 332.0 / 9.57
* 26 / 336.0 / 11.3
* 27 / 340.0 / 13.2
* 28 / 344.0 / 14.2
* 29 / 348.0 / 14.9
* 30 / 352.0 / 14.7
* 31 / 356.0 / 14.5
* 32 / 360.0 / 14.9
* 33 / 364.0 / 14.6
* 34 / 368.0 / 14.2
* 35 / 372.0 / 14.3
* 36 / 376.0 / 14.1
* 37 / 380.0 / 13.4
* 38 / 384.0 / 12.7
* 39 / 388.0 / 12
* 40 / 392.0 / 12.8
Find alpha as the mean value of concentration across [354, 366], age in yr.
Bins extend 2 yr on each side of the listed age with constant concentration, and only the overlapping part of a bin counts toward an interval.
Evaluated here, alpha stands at 14.7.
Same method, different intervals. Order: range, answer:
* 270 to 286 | 15.5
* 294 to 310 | 15.1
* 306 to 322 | 13.7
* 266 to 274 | 15.4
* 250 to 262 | 11.6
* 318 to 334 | 9.82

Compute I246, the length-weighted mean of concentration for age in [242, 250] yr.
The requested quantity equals 13.6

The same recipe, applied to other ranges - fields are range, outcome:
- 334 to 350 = 13.4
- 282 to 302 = 15.3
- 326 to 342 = 10.7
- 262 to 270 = 15.3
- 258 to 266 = 14.9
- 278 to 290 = 15.5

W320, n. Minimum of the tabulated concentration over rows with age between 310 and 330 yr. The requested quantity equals 8.62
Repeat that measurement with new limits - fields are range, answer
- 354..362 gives 14.5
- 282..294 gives 15.2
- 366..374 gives 14.2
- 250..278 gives 9.16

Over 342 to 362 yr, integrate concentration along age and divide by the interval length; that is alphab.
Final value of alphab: 14.6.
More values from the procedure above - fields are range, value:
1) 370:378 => 14.2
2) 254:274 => 14.3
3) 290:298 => 15.2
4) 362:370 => 14.4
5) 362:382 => 14.1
